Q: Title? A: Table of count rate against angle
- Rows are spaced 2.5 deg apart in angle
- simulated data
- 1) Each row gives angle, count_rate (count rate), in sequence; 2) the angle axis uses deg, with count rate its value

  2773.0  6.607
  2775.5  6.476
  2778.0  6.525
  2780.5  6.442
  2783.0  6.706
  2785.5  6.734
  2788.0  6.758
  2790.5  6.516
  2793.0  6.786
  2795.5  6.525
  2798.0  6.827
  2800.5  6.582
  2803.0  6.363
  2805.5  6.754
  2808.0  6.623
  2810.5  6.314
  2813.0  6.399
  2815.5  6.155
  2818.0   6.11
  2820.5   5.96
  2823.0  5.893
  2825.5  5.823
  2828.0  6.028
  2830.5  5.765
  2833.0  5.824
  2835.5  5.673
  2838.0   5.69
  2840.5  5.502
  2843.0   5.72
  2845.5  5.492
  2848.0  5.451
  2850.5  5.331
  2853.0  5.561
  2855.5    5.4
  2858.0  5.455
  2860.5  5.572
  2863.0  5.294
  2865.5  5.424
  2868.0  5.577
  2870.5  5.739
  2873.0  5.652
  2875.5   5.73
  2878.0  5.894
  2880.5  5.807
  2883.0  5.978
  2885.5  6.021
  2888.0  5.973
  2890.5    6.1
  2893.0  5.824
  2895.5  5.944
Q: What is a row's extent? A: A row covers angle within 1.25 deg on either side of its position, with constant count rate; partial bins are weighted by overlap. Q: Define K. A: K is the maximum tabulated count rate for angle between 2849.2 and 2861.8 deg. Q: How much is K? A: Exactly 5.572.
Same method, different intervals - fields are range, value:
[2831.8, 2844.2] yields 5.824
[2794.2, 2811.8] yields 6.827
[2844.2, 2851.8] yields 5.492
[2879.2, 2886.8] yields 6.021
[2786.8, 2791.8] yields 6.758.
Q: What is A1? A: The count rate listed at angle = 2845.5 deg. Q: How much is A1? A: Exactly 5.492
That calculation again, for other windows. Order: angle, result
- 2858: 5.455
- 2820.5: 5.96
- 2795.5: 6.525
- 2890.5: 6.1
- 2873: 5.652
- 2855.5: 5.4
